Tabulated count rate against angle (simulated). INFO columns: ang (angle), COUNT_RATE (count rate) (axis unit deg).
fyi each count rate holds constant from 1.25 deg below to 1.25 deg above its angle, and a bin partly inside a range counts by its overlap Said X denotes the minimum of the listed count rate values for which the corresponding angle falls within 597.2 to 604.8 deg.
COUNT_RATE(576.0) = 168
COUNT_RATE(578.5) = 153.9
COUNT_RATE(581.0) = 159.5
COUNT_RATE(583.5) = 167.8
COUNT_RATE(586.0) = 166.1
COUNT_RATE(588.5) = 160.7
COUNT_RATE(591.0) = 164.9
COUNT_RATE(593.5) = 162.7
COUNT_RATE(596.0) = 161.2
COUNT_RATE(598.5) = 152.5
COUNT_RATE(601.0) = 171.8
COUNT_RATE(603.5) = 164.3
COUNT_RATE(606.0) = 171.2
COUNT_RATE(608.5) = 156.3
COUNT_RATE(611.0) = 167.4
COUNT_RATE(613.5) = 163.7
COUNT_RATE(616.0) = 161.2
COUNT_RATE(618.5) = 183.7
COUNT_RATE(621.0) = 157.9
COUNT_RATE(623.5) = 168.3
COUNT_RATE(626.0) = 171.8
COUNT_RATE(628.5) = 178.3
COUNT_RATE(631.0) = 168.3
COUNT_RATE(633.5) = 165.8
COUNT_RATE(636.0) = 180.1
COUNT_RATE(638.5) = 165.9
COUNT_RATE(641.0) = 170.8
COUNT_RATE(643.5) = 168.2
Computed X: 152.5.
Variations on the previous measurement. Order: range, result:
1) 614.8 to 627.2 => 157.9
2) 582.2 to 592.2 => 160.7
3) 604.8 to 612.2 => 156.3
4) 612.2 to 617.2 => 161.2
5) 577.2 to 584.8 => 153.9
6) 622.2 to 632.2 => 168.3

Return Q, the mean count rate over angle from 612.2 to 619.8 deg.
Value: 169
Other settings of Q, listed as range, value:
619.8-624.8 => 163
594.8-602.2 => 162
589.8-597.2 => 163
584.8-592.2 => 164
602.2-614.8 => 165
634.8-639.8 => 173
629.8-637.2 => 171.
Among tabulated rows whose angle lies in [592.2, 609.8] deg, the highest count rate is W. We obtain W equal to 171.8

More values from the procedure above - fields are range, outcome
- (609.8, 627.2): 183.7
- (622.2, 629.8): 178.3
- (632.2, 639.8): 180.1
